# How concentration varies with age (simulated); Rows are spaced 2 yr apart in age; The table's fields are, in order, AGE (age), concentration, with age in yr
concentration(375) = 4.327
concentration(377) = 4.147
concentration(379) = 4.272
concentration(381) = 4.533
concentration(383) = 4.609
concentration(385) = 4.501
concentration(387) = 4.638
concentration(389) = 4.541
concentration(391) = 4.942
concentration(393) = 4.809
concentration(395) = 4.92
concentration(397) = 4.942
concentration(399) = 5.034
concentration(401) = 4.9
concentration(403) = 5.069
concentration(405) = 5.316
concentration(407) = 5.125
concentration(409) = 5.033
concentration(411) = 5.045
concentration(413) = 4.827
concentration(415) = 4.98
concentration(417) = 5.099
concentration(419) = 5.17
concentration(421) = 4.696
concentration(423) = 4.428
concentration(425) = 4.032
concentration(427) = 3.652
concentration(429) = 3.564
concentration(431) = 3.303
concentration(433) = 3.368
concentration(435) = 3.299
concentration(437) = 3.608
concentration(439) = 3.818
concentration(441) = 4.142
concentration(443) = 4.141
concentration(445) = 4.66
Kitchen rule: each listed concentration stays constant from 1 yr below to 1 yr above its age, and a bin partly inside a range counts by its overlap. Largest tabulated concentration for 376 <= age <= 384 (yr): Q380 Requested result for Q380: 4.609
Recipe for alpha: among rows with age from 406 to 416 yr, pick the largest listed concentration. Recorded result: 5.125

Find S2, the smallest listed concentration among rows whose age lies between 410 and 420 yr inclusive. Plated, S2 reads 4.827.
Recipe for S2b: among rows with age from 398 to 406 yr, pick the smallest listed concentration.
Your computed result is 4.9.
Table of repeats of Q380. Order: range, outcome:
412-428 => 5.17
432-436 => 3.368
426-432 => 3.652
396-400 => 5.034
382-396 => 4.942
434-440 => 3.818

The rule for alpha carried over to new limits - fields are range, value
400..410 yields 5.316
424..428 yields 4.032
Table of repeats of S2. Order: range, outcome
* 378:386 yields 4.272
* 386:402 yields 4.541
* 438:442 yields 3.818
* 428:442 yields 3.299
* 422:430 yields 3.564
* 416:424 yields 4.428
